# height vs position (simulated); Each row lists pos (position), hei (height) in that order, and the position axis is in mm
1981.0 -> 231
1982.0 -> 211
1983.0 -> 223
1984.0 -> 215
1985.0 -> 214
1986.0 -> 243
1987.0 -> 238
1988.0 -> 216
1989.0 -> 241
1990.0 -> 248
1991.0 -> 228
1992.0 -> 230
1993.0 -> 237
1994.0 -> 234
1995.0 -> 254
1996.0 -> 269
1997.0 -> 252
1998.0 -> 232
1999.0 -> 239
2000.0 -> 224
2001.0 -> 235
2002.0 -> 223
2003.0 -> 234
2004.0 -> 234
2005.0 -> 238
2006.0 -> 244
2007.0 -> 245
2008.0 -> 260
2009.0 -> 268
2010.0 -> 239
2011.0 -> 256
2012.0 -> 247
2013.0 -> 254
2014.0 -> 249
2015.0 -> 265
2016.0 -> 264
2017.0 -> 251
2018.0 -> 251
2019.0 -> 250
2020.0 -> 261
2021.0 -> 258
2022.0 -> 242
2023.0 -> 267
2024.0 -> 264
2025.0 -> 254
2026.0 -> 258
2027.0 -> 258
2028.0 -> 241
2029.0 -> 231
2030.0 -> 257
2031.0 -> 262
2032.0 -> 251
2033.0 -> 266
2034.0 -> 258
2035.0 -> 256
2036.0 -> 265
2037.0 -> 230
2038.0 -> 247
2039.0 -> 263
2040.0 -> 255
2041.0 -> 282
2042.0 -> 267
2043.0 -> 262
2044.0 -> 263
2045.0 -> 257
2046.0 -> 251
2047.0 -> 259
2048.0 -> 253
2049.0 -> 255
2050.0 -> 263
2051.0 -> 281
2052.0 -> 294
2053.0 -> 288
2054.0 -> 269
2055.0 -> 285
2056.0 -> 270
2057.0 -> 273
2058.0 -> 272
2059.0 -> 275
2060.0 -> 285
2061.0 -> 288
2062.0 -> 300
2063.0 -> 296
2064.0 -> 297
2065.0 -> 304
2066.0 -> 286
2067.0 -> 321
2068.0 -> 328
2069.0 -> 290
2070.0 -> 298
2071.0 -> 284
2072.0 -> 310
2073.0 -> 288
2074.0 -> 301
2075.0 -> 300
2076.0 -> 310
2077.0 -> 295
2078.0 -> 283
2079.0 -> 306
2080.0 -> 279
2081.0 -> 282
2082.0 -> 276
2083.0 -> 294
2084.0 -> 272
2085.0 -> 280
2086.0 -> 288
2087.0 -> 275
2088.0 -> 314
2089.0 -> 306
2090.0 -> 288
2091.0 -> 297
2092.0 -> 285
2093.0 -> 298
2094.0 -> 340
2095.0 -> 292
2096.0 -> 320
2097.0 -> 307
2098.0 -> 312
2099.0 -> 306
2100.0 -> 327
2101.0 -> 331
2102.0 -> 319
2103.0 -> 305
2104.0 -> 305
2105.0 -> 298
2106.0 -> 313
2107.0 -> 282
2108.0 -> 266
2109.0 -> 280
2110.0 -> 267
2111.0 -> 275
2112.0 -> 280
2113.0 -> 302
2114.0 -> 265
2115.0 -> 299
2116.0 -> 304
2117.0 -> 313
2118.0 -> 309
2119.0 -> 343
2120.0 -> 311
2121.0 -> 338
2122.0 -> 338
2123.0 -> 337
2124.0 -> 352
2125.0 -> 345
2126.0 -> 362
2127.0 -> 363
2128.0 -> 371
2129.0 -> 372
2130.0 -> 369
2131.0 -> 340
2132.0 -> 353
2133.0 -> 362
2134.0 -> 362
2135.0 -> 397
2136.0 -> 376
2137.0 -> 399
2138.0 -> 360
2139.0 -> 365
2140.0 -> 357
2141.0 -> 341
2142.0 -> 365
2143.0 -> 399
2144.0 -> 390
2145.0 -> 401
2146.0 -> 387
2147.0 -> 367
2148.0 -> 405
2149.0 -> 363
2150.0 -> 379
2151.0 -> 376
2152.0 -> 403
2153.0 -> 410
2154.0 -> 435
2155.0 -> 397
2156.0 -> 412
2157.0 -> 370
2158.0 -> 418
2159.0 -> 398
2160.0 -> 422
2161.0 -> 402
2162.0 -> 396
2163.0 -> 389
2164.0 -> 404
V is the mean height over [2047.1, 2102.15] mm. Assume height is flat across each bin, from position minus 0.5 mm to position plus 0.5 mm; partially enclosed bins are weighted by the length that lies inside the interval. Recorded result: 293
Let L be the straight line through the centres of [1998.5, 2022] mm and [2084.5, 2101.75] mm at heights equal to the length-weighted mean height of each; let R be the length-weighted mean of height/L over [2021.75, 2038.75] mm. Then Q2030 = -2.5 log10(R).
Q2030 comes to 0.031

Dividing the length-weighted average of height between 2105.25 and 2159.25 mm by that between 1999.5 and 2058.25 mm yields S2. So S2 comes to 1.37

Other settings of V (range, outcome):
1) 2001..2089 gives 270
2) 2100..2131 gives 318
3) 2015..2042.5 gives 256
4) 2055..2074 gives 293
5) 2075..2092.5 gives 290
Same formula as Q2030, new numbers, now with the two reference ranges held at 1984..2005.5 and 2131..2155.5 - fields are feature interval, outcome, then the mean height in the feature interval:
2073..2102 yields 0.095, 299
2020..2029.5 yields 0.050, 253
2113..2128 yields 0.098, 328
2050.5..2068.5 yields 0.035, 290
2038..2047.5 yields 0.085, 261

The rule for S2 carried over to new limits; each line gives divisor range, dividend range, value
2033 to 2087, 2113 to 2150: 1.27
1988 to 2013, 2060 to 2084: 1.22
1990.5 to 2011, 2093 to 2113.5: 1.25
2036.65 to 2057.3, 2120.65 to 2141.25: 1.36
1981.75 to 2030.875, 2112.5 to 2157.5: 1.48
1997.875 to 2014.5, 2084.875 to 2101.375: 1.25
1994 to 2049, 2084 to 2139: 1.27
